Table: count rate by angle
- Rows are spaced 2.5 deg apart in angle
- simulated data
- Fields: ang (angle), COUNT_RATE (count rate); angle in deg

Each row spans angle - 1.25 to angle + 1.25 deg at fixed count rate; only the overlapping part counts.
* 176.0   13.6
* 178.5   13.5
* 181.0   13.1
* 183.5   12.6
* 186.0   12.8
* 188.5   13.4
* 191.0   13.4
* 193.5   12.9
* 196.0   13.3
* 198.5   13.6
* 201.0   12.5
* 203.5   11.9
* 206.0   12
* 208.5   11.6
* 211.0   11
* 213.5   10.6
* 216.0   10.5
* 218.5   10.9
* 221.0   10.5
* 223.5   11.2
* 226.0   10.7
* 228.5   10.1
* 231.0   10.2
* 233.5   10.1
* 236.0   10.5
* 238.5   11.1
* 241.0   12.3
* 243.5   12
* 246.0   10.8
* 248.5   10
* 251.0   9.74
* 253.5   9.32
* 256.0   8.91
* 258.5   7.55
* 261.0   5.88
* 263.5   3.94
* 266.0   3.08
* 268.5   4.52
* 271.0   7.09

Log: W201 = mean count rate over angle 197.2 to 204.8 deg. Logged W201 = 12.7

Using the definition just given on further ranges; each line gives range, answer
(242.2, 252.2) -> 10.6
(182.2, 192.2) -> 13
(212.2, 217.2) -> 10.6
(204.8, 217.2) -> 11.1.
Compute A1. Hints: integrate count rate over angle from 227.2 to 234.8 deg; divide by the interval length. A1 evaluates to 10.1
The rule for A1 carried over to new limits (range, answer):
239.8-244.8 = 12.1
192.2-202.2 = 13.1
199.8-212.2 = 11.8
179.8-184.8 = 12.8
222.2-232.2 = 10.6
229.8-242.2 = 10.8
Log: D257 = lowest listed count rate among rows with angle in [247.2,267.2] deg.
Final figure 3.08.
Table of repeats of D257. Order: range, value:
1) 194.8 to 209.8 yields 11.6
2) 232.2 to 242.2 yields 10.1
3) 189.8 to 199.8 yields 12.9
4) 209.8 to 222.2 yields 10.5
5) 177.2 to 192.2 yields 12.6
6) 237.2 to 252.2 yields 9.74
